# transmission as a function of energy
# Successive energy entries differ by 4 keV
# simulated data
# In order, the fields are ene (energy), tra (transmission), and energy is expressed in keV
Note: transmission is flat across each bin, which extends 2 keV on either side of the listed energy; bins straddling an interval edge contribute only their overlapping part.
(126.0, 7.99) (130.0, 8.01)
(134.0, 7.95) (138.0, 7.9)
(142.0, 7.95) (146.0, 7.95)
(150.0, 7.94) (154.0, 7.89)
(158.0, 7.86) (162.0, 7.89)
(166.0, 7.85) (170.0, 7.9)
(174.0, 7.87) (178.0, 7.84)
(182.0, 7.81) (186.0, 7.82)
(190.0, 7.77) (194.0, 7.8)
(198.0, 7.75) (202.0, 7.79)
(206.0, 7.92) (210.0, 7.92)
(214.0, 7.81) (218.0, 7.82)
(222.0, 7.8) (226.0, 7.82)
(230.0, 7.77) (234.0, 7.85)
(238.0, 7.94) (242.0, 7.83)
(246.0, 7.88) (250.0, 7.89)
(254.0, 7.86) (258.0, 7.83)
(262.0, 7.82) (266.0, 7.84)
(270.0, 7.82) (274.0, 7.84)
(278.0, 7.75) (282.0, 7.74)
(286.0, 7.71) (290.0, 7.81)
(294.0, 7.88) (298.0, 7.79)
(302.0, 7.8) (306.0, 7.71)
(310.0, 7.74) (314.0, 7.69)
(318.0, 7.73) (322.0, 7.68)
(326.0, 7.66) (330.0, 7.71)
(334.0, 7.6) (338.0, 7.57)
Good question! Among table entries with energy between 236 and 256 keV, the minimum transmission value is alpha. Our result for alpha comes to 7.83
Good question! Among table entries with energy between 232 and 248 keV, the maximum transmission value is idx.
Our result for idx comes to 7.94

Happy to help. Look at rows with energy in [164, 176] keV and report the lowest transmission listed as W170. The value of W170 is 7.85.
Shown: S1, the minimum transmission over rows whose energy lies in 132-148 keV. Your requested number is 7.9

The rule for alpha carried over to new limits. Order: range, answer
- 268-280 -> 7.75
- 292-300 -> 7.79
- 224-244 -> 7.77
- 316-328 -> 7.66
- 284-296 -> 7.71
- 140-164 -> 7.86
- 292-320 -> 7.69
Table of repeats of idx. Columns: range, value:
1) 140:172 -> 7.95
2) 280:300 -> 7.88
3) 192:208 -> 7.92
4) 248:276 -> 7.89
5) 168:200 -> 7.9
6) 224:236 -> 7.85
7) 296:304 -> 7.8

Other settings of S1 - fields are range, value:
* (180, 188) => 7.81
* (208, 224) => 7.8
